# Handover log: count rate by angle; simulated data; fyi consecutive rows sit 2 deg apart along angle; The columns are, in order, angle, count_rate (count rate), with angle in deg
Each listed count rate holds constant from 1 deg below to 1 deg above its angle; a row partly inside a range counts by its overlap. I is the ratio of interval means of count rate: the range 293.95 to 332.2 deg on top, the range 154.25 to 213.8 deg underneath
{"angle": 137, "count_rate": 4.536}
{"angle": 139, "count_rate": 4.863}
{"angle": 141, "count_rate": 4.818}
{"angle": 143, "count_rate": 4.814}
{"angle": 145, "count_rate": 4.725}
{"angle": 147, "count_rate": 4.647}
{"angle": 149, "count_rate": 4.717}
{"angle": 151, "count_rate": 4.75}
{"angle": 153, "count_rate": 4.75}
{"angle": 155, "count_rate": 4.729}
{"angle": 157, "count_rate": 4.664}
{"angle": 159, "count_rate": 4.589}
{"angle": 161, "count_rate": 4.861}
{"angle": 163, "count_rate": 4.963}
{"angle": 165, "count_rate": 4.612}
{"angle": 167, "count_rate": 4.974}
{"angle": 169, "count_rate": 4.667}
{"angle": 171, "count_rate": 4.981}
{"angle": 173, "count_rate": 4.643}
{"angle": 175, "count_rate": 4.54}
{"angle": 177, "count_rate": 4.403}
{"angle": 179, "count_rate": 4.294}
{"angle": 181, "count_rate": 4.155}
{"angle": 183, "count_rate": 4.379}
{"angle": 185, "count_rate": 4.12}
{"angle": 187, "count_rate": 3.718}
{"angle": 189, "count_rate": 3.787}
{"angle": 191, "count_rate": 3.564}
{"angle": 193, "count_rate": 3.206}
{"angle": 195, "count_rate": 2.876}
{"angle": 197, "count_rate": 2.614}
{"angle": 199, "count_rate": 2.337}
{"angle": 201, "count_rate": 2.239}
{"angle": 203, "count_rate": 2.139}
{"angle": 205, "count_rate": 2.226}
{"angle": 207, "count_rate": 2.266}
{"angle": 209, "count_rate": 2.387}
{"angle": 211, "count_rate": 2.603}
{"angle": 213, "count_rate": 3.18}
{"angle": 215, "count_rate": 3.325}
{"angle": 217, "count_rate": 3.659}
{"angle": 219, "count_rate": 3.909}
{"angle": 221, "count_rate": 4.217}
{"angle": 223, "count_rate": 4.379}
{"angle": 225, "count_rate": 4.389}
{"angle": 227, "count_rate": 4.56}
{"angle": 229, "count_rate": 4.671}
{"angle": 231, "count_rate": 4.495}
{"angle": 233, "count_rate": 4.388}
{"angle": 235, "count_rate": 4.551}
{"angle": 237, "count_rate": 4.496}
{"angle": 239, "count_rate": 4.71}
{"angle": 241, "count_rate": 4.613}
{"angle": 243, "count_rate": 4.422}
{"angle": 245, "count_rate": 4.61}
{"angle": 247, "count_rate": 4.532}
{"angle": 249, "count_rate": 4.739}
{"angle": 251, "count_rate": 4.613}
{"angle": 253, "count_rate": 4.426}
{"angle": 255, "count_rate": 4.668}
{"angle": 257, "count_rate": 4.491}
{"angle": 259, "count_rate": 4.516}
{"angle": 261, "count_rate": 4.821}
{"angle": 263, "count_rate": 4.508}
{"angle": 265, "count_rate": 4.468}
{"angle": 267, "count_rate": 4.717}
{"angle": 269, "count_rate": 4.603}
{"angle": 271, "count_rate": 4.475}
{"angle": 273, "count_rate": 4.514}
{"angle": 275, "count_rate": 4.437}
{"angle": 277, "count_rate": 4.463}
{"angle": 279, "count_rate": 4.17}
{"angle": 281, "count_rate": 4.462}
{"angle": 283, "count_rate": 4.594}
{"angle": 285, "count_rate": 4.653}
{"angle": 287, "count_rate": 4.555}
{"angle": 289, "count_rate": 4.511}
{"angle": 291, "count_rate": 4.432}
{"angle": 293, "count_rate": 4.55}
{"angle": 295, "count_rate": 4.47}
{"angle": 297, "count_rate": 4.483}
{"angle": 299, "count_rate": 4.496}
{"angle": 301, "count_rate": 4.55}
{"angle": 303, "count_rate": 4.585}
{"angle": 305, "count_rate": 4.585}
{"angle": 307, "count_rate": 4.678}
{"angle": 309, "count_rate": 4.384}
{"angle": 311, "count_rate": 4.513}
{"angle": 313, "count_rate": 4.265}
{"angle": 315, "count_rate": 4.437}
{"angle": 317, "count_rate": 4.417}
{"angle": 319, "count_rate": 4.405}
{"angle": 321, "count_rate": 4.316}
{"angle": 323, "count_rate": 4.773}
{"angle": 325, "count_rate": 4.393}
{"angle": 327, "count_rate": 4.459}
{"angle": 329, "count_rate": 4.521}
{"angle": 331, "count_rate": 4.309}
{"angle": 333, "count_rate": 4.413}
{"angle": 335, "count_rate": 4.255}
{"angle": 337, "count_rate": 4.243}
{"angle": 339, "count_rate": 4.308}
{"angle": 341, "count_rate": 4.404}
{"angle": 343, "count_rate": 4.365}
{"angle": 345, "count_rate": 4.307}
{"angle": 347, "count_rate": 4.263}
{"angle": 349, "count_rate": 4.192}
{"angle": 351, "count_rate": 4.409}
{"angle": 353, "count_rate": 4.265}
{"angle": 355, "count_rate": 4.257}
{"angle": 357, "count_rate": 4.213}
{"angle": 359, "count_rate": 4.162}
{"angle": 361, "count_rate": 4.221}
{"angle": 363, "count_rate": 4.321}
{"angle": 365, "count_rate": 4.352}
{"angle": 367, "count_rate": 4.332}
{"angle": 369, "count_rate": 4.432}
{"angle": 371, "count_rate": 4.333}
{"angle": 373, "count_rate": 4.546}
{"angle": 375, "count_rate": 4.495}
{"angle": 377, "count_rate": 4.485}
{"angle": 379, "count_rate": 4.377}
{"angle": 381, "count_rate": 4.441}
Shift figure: 1.19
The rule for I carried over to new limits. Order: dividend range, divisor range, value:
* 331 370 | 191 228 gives 1.36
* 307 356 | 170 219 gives 1.28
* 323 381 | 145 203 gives 1.05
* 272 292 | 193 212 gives 1.83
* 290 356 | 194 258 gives 1.16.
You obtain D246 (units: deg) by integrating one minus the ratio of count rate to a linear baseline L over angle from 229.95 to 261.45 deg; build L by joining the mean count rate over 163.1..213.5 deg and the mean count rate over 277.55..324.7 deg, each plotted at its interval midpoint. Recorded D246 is -4.0 deg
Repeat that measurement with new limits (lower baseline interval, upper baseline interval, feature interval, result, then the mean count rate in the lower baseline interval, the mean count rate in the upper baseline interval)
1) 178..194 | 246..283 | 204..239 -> 3.6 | 3.9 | 4.54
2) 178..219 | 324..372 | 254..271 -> -4.3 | 3.17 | 4.32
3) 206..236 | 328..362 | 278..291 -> -1.4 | 3.8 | 4.3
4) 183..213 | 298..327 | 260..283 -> -3.5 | 2.92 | 4.48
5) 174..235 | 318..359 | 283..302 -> -2.0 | 3.58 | 4.35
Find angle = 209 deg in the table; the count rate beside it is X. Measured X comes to 2.387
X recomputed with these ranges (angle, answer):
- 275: 4.437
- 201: 2.239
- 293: 4.55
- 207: 2.266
